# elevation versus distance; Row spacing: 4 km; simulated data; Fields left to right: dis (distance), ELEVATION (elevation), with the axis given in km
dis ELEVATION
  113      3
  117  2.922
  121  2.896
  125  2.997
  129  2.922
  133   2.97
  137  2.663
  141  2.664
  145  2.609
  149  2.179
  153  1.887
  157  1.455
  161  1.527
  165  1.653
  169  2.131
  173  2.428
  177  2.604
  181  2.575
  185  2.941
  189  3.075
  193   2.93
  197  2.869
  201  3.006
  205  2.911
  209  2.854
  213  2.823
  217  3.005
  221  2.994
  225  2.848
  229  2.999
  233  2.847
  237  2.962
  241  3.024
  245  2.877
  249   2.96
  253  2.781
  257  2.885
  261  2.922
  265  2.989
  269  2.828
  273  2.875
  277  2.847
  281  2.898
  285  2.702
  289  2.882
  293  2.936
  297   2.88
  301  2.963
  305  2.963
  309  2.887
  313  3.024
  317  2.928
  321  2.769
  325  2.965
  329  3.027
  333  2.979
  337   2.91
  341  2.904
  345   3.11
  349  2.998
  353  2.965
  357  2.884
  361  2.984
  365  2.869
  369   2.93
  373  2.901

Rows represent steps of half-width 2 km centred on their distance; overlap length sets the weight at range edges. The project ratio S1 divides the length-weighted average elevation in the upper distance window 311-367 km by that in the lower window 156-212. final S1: 1.17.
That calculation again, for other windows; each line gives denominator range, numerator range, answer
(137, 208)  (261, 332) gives 1.19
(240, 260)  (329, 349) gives 1.03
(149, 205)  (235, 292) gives 1.20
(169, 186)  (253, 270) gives 1.13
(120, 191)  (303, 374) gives 1.20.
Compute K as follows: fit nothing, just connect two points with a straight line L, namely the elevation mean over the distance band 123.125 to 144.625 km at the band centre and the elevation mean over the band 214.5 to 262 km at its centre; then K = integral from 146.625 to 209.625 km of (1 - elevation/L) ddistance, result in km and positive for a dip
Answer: 9.6 km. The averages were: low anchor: 2.82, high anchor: 2.92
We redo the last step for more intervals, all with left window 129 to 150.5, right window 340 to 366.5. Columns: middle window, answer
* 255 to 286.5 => -0.3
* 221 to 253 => -1.5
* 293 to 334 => -0.4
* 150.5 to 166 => 6.0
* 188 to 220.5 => -2.2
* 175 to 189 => -0.2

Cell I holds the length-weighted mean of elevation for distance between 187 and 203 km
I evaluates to 2.97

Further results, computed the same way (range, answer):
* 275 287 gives 2.82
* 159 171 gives 1.77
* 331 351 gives 2.98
